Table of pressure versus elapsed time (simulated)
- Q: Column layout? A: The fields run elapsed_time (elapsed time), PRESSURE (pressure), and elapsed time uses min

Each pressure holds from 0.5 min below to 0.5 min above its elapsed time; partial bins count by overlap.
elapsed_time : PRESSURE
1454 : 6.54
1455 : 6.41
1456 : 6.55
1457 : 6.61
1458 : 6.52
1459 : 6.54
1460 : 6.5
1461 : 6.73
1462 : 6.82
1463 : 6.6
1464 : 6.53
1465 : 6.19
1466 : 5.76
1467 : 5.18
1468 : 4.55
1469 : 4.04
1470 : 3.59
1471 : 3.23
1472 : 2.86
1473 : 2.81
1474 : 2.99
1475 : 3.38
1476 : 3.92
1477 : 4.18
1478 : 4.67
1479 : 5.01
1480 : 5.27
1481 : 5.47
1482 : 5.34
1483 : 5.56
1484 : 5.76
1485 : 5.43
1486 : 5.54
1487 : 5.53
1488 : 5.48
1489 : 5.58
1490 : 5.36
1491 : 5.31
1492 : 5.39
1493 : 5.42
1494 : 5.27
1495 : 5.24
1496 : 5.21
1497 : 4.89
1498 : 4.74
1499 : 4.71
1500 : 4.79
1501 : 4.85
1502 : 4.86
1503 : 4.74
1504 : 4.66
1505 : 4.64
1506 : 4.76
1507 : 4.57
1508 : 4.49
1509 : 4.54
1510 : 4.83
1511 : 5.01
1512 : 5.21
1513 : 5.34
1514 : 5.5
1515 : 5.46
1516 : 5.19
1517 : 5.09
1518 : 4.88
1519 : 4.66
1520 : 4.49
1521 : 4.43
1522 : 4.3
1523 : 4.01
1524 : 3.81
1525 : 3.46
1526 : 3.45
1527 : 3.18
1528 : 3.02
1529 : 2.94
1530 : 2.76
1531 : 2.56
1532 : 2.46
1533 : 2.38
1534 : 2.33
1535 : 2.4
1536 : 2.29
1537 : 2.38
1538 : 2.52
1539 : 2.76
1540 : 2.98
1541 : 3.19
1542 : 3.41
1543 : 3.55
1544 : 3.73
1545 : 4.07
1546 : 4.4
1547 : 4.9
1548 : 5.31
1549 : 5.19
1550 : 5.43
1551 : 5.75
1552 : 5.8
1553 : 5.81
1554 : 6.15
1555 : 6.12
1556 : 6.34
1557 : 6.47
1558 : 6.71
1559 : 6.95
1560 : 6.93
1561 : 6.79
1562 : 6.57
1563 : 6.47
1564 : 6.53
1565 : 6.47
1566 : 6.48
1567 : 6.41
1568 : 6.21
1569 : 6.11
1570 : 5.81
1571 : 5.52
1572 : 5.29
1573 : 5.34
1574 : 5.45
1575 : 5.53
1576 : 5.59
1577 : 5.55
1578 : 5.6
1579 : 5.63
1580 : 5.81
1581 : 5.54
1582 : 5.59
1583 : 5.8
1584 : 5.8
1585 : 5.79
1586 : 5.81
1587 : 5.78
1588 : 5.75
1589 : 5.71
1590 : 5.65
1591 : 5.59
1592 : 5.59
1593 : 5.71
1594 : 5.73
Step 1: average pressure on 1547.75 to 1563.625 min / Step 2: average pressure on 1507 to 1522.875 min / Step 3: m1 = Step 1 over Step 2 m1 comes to 1.27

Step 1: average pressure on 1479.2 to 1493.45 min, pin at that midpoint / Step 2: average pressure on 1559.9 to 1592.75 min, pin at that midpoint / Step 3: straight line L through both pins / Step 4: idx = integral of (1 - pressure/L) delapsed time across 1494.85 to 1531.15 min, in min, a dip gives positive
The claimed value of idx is 7.1 min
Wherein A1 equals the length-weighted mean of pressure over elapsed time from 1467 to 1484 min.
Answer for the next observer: 4.26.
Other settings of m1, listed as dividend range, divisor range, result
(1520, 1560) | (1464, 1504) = 0.85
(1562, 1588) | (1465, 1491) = 1.24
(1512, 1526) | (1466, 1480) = 1.16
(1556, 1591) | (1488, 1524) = 1.22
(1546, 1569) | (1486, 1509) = 1.22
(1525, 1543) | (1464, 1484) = 0.62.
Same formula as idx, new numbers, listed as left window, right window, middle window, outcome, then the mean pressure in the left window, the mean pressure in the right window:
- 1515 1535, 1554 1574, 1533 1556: 4.3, 3.67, 6.27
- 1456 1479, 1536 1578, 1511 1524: 0.9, 5.04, 5.31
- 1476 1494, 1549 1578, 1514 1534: 6.5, 5.27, 6.07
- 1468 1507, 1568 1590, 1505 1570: 7.3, 4.74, 5.67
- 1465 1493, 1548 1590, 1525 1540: 7.6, 4.75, 5.95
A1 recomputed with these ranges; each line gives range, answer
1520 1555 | 3.78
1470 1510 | 4.77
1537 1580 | 5.39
